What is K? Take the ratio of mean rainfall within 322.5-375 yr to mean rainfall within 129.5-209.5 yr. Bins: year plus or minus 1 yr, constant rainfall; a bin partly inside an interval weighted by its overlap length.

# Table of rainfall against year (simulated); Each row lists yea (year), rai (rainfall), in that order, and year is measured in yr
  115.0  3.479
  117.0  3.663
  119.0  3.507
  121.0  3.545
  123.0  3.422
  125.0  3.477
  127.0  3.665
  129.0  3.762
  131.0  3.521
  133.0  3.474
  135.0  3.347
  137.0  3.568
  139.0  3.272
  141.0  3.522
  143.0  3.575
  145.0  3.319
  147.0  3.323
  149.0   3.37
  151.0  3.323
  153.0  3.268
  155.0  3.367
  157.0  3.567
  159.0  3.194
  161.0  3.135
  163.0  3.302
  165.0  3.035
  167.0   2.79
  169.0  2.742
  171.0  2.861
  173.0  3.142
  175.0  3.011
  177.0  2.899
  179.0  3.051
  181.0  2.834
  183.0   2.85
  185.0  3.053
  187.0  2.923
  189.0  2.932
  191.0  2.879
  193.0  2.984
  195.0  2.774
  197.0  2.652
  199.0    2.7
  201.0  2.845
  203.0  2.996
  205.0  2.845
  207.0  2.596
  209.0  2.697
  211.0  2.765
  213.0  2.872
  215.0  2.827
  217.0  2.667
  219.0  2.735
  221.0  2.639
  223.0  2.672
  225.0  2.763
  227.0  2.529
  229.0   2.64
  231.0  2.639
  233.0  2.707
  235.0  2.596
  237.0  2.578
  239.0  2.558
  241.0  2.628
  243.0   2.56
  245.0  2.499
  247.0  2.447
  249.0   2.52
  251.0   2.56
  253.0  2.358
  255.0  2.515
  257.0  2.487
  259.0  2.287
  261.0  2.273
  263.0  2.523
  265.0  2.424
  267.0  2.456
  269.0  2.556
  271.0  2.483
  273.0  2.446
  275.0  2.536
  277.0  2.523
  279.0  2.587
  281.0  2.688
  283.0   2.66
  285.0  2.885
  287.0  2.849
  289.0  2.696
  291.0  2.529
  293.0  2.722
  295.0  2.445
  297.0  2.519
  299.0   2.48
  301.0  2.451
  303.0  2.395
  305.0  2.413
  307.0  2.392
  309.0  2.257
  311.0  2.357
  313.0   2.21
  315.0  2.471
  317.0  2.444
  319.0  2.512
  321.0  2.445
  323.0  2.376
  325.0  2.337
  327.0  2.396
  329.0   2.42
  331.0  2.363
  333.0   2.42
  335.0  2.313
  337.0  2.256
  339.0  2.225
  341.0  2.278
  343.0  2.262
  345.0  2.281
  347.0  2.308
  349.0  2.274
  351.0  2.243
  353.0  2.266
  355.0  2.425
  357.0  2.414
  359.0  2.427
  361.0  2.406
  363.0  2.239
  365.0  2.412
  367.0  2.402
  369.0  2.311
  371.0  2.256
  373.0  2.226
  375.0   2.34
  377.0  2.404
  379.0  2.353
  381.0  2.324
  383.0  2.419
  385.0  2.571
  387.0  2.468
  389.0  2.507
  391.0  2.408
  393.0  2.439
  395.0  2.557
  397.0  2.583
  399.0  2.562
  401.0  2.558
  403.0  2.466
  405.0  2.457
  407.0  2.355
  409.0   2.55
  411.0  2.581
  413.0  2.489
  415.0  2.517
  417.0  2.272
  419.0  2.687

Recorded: 0.75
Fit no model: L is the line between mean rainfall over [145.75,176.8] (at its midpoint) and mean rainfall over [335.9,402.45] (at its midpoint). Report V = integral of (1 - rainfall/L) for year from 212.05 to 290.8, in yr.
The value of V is 6.5 yr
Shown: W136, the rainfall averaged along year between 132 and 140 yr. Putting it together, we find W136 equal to 3.42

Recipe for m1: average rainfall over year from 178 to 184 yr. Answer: 2.91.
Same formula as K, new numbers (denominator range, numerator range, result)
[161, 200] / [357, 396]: 0.82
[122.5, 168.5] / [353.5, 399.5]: 0.72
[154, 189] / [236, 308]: 0.83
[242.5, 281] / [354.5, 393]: 0.96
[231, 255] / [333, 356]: 0.90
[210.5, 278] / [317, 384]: 0.91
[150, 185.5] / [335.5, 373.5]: 0.75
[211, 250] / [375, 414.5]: 0.94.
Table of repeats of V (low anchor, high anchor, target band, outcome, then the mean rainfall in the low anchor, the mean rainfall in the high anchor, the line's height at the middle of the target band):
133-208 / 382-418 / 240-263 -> 3.2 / 3.08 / 2.49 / 2.87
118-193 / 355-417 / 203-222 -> 1.8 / 3.24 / 2.43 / 3.04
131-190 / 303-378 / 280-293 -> -0.6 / 3.18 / 2.35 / 2.6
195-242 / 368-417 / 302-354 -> 4.0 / 2.7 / 2.44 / 2.54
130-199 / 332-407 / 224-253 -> 2.9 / 3.14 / 2.38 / 2.86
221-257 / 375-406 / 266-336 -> 1.2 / 2.57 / 2.47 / 2.53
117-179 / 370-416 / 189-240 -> 5.8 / 3.31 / 2.45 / 3.08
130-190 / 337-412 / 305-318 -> 1.3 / 3.19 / 2.39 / 2.62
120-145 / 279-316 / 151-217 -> 5.2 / 3.5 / 2.53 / 3.2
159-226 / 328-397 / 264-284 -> 0.7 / 2.87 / 2.36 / 2.63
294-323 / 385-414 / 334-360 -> 1.5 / 2.41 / 2.5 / 2.45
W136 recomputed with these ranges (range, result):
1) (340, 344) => 2.27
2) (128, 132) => 3.64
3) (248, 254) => 2.48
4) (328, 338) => 2.35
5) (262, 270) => 2.49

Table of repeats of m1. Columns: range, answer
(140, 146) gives 3.47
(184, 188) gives 2.99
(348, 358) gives 2.32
